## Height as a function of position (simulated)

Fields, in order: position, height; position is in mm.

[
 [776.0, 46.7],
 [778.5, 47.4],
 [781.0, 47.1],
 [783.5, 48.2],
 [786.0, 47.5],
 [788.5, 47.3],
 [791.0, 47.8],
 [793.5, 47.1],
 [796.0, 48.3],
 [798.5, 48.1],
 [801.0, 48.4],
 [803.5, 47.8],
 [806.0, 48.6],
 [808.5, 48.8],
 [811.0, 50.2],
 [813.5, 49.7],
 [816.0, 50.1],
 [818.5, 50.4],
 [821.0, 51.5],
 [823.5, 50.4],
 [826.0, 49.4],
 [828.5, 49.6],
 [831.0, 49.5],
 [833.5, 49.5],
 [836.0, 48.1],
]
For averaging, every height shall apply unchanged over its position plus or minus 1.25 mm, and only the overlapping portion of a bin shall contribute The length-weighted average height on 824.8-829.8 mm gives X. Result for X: 49.5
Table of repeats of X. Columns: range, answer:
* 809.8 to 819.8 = 50.1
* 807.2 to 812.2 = 49.5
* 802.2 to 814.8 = 49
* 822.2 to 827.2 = 49.9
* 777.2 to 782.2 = 47.2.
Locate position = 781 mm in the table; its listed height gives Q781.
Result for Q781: 47.1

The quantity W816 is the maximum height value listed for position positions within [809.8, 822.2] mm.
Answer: 51.5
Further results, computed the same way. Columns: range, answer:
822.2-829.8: 50.4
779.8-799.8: 48.3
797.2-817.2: 50.2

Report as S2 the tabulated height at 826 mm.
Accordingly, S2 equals 49.4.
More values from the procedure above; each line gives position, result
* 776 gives 46.7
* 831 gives 49.5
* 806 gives 48.6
